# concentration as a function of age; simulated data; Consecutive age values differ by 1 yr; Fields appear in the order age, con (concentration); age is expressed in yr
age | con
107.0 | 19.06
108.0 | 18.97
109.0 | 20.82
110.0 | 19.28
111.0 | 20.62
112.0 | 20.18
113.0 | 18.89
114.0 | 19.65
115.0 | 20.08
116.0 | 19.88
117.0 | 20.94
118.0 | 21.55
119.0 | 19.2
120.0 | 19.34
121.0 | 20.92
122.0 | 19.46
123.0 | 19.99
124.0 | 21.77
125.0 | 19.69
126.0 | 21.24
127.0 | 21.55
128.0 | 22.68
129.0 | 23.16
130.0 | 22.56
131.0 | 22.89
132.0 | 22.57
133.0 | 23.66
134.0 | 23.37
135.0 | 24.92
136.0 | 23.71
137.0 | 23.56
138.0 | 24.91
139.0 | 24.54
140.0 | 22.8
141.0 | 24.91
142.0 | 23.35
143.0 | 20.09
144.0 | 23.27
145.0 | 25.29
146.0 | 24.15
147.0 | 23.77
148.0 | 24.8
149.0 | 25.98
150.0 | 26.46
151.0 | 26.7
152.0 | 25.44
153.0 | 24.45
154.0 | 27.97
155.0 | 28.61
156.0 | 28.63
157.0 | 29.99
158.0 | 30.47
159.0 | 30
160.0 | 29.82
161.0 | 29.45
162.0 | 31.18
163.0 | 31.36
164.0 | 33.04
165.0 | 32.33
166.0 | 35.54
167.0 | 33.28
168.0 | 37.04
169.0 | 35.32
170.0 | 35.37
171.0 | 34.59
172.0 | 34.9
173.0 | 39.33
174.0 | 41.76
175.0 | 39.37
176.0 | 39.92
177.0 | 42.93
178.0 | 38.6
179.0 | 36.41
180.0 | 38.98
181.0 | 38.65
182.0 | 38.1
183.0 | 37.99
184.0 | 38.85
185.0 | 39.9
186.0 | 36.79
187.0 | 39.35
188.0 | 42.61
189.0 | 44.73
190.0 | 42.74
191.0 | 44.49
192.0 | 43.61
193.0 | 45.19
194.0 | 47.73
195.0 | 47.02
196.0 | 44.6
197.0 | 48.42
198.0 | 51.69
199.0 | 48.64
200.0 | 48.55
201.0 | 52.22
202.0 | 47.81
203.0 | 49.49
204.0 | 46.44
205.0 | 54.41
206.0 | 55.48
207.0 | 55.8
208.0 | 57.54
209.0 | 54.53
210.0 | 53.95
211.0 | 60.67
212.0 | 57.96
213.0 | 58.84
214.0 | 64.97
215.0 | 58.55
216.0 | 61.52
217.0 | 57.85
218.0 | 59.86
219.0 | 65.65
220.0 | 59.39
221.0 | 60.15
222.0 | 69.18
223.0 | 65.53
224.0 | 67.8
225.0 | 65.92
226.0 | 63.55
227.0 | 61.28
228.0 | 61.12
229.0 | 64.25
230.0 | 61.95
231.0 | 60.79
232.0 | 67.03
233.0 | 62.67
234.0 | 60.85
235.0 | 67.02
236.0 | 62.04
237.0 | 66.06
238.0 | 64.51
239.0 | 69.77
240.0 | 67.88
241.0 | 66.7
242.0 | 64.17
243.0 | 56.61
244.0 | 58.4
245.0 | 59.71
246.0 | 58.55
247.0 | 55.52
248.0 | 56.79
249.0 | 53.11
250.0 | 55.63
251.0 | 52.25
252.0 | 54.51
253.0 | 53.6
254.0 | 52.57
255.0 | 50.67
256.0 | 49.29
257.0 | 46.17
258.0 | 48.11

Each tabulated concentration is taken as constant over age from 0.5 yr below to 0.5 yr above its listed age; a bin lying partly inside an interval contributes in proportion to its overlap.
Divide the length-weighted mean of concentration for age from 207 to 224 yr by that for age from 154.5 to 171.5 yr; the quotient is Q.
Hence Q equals 1.9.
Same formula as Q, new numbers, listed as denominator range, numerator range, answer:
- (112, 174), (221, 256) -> 2.35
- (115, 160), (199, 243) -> 2.54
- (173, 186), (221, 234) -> 1.63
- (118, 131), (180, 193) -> 1.94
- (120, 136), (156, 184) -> 1.61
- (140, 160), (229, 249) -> 2.39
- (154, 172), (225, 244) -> 1.99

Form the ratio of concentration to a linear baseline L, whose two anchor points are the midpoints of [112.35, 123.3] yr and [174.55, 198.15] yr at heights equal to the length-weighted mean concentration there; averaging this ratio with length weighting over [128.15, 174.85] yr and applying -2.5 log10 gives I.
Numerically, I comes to 0.10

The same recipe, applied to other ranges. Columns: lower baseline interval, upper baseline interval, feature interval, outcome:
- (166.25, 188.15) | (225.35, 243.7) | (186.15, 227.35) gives -0.05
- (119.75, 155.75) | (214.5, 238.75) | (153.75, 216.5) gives 0.06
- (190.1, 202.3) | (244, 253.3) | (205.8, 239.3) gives -0.20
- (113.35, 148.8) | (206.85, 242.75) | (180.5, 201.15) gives 0.10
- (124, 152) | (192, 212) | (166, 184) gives 0.05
